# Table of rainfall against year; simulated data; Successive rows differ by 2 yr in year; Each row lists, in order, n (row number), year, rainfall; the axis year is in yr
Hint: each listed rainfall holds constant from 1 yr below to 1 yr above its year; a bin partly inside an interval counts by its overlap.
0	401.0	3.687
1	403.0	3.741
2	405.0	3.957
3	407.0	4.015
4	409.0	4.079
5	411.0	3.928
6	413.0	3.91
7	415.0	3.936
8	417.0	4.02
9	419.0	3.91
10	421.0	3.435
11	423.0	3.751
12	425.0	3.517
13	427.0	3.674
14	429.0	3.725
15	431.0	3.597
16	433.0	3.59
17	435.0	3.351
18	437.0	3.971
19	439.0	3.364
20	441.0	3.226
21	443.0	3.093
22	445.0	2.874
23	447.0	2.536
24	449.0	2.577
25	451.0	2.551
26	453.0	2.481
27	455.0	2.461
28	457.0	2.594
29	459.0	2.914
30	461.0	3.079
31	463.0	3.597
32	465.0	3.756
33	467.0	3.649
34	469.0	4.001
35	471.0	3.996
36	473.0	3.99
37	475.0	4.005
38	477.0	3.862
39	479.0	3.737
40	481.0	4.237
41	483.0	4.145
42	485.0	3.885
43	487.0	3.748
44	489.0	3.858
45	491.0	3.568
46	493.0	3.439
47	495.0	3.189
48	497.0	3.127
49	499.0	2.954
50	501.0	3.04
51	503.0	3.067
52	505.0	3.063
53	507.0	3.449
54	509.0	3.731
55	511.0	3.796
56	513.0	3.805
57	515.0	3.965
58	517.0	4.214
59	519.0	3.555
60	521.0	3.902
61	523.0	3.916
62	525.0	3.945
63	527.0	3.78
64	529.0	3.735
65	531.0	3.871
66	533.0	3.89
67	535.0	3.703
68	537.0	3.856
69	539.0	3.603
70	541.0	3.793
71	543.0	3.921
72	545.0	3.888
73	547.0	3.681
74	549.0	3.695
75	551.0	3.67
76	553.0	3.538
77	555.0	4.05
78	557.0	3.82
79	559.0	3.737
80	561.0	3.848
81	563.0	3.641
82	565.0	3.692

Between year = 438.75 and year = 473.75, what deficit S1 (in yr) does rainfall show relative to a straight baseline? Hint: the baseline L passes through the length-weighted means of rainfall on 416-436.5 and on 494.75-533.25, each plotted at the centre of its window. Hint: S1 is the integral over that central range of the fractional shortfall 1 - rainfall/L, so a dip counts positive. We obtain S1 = 4.81 yr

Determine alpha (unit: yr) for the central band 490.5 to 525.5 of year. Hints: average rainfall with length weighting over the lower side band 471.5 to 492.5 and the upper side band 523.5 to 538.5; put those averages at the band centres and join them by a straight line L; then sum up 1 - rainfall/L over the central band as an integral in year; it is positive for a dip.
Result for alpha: 2.9 yr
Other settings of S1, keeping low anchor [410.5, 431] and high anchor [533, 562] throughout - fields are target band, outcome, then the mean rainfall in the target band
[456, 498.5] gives 1.61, 3.63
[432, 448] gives 2.20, 3.25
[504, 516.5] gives 0.38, 3.66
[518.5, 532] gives -0.18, 3.82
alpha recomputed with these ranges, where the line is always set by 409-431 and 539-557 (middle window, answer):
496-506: 1.9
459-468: 0.8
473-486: -0.7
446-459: 4.2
